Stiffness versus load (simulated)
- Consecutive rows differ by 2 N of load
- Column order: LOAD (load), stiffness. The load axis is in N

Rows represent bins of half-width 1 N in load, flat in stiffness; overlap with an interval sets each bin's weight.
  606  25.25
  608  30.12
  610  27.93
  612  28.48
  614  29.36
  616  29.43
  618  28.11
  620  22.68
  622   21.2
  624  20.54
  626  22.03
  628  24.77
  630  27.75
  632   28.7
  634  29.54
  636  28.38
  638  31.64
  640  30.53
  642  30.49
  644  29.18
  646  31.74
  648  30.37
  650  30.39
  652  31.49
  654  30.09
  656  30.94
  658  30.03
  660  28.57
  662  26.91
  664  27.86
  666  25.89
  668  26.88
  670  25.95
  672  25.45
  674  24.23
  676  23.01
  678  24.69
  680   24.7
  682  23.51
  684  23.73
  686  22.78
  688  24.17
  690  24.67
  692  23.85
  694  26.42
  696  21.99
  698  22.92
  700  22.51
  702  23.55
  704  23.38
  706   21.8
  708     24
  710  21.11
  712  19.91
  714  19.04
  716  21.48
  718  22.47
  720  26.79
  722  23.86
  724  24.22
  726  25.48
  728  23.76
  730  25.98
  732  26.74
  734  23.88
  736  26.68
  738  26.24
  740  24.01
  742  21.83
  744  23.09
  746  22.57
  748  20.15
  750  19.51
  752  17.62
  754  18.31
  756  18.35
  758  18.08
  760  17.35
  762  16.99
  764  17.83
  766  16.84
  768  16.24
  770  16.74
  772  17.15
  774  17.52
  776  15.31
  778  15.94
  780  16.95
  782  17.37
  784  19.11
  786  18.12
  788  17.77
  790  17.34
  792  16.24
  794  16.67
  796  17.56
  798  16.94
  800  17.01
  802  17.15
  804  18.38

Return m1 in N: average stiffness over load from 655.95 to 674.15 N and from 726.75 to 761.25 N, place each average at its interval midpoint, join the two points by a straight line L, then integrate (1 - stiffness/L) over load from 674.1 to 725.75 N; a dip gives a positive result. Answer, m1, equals 3.4 N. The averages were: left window 27.2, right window 22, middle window 23.3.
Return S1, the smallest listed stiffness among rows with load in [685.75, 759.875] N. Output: 17.62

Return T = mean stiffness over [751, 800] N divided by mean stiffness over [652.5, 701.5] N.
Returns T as 0.68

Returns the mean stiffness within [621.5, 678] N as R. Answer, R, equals 27.7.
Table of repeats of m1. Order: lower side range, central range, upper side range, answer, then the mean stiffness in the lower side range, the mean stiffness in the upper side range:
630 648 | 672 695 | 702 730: 1.5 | 29.9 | 23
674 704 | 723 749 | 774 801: -4.5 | 23.8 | 17.1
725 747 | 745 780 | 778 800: 5.3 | 24.6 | 17.3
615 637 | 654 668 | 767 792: -2.7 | 25.7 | 17.1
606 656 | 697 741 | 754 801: -4.4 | 28.1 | 17.2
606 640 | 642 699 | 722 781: -4.6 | 27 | 20.5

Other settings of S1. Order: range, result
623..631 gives 20.54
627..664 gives 24.77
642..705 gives 21.99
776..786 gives 15.31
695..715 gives 19.04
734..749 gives 20.15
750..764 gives 16.99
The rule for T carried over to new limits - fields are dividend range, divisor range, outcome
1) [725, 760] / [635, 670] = 0.76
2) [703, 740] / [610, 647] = 0.86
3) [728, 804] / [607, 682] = 0.70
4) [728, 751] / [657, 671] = 0.86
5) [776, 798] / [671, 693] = 0.71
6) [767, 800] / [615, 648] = 0.62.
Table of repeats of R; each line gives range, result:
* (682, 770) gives 22.1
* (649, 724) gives 24.9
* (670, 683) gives 24.4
